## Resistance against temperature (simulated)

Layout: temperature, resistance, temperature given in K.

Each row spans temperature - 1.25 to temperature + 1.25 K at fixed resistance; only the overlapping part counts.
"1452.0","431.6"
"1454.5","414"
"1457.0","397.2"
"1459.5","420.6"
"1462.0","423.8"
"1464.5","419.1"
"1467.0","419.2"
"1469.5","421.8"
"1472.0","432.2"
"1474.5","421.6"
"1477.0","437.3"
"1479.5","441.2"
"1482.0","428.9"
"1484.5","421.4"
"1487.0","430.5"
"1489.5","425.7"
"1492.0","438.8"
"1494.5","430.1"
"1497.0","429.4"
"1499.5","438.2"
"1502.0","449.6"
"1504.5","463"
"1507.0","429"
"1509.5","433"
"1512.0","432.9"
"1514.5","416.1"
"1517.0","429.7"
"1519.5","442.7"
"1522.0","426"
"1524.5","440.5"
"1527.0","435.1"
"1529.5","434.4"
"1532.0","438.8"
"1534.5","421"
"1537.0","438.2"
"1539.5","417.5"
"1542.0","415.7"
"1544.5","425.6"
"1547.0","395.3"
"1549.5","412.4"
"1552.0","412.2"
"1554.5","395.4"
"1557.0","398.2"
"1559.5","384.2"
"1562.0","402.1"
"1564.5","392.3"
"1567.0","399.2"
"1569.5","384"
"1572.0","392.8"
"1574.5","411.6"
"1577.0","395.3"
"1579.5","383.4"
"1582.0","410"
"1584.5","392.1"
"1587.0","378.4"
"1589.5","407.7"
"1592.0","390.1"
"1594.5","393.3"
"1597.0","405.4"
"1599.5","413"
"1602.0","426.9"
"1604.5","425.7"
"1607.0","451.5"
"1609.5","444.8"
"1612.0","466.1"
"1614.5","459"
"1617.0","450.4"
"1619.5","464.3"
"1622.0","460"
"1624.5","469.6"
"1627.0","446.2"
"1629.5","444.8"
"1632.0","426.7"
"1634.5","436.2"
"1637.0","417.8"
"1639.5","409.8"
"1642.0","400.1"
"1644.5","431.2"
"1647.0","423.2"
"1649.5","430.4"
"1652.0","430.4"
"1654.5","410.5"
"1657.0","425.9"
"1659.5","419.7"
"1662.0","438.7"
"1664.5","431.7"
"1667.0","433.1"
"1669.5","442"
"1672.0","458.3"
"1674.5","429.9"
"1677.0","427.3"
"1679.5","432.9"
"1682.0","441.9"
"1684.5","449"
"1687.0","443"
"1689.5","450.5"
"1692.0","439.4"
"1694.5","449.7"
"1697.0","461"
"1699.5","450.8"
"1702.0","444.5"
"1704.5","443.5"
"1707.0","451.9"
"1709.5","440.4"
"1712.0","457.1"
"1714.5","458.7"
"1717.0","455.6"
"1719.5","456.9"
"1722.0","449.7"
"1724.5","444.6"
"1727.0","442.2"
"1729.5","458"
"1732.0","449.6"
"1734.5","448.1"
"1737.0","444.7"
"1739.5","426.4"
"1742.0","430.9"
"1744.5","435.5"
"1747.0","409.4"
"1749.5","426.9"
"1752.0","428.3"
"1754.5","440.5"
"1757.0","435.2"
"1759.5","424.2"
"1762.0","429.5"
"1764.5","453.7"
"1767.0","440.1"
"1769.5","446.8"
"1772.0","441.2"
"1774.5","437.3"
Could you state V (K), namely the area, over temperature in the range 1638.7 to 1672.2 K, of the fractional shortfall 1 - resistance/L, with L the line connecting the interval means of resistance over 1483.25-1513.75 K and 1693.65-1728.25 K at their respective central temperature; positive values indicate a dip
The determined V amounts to 1.5 K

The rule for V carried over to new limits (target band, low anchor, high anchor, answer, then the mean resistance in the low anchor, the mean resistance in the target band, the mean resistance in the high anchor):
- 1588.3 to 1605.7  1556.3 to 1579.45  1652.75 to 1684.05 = -0.12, 395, 409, 433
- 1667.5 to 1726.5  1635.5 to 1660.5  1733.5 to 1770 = -2.74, 420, 447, 434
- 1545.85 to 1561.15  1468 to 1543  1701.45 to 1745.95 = 1.25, 432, 400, 446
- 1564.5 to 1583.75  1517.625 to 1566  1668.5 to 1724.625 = 1.24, 417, 396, 447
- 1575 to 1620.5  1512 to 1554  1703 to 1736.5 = 1.50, 425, 419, 450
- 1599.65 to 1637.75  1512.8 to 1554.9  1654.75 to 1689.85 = -1.22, 424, 445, 436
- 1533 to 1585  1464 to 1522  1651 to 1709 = 3.64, 432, 404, 439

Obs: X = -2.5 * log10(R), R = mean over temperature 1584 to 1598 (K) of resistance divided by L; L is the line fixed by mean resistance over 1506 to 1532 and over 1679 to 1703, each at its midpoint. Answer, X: 0.11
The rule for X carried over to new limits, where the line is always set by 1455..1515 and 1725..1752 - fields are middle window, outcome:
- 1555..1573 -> 0.10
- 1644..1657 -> 0.02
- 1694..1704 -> -0.04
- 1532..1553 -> 0.03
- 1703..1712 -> -0.03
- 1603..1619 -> -0.04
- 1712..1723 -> -0.05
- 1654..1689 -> 0.00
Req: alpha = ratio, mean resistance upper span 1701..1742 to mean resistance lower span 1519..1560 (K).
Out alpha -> 1.1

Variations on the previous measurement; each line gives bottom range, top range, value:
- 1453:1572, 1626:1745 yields 1.04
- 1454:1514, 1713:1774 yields 1.03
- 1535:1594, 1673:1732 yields 1.11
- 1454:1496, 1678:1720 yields 1.05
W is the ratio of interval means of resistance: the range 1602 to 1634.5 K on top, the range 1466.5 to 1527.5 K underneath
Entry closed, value 1.04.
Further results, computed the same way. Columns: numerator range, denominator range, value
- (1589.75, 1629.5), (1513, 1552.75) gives 1.03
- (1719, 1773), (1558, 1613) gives 1.08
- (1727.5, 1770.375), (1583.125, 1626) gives 1.02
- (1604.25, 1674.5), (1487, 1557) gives 1.02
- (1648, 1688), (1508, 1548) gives 1.01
